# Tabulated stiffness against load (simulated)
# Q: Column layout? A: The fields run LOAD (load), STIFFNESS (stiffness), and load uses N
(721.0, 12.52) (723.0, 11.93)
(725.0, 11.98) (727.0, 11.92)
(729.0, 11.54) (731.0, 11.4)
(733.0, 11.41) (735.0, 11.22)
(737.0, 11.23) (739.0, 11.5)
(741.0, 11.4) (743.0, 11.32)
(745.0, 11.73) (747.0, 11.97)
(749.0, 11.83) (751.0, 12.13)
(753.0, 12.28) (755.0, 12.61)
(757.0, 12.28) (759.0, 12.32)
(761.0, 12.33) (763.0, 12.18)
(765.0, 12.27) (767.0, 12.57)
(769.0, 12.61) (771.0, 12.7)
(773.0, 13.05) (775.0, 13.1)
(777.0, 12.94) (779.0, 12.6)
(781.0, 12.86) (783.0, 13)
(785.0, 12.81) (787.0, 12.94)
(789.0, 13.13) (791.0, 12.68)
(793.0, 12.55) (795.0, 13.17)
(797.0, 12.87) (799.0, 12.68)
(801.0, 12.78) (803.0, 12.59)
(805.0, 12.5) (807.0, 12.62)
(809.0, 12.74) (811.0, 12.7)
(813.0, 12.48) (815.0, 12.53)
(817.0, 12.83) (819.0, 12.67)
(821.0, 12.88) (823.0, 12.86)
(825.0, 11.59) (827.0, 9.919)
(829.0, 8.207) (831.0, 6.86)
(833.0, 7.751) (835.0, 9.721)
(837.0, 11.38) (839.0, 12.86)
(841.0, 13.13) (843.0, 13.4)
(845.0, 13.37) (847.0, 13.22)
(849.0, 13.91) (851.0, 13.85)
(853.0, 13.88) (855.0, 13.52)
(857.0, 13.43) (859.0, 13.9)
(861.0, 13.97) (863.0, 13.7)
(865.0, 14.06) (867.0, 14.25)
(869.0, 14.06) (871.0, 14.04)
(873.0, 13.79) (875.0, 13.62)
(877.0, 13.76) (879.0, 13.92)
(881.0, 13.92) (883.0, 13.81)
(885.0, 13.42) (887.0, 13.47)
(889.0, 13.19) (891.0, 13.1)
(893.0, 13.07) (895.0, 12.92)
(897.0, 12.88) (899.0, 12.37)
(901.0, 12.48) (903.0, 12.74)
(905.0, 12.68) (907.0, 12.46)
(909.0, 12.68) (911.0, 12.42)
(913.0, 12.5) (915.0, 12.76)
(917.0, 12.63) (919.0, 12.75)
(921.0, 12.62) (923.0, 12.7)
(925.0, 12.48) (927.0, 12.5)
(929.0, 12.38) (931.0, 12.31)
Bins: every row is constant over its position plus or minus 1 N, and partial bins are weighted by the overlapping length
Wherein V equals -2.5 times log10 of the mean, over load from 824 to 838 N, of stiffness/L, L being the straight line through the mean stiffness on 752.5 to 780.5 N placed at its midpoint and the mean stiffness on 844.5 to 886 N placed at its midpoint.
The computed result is 0.39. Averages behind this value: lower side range 12.6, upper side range 13.8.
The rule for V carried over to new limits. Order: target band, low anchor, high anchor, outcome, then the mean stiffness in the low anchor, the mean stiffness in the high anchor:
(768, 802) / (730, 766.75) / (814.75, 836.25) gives -0.140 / 11.9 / 10.7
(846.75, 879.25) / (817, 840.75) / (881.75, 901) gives -0.150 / 10.8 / 13.1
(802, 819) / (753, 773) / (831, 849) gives -0.057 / 12.5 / 11.7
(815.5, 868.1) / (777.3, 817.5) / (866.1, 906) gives 0.061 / 12.8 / 13.4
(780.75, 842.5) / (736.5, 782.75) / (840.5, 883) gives 0.087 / 12.3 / 13.8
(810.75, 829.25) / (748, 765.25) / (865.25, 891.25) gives 0.091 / 12.2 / 13.7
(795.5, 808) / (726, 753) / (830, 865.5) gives -0.049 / 11.6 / 12.5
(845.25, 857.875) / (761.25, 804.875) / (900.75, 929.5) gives -0.079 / 12.8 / 12.6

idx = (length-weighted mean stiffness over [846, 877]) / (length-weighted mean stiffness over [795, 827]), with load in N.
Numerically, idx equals 1.10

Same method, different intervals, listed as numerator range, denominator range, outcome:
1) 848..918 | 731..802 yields 1.08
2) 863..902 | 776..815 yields 1.06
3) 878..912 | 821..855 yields 1.11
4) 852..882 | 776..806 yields 1.08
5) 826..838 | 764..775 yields 0.71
